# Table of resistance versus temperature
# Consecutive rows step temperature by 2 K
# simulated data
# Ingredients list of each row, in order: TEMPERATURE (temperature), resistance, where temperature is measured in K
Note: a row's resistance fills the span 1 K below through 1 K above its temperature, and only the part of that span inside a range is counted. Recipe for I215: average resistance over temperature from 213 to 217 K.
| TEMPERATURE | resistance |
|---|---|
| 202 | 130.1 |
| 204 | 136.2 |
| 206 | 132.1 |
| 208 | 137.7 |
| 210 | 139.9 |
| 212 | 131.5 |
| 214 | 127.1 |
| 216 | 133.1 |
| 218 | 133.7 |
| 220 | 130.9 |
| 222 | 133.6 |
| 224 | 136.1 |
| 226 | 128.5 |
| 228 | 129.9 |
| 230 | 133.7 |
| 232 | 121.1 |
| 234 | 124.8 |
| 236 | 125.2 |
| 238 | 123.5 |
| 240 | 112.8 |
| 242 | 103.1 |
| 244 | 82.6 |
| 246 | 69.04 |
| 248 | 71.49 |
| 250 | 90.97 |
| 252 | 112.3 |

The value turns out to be 130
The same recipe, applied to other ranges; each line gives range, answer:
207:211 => 139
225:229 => 129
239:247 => 91.9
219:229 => 132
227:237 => 127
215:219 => 133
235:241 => 120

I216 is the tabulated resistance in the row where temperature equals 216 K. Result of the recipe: 133.1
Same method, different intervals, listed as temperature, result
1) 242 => 103.1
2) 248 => 71.49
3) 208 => 137.7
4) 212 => 131.5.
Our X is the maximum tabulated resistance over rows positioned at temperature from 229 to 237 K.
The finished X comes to 133.7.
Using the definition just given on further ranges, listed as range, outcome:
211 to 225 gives 136.1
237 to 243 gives 123.5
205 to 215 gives 139.9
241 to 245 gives 103.1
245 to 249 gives 71.49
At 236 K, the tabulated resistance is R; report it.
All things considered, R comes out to 125.2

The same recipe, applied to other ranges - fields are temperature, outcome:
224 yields 136.1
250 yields 90.97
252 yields 112.3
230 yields 133.7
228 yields 129.9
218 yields 133.7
